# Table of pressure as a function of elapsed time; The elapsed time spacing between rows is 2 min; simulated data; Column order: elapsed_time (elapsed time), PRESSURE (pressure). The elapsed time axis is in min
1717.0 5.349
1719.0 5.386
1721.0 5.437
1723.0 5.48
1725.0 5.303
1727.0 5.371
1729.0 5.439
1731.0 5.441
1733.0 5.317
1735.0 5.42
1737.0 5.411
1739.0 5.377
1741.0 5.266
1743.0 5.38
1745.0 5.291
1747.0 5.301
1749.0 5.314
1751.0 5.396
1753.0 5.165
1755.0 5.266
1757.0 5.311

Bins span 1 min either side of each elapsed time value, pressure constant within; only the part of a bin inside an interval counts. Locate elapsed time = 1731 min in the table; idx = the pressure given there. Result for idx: 5.441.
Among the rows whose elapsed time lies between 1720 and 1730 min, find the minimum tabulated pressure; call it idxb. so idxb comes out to 5.303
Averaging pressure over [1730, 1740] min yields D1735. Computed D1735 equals 5.39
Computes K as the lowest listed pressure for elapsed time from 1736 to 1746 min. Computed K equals 5.266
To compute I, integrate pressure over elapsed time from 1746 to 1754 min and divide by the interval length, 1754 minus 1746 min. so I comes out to 5.29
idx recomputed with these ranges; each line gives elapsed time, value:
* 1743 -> 5.38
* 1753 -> 5.165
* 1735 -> 5.42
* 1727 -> 5.371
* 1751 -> 5.396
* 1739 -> 5.377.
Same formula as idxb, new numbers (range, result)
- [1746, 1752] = 5.301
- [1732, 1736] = 5.317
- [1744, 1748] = 5.291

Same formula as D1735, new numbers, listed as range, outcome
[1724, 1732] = 5.39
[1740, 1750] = 5.31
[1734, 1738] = 5.42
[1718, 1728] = 5.4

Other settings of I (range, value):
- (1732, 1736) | 5.37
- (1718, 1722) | 5.41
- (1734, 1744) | 5.37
